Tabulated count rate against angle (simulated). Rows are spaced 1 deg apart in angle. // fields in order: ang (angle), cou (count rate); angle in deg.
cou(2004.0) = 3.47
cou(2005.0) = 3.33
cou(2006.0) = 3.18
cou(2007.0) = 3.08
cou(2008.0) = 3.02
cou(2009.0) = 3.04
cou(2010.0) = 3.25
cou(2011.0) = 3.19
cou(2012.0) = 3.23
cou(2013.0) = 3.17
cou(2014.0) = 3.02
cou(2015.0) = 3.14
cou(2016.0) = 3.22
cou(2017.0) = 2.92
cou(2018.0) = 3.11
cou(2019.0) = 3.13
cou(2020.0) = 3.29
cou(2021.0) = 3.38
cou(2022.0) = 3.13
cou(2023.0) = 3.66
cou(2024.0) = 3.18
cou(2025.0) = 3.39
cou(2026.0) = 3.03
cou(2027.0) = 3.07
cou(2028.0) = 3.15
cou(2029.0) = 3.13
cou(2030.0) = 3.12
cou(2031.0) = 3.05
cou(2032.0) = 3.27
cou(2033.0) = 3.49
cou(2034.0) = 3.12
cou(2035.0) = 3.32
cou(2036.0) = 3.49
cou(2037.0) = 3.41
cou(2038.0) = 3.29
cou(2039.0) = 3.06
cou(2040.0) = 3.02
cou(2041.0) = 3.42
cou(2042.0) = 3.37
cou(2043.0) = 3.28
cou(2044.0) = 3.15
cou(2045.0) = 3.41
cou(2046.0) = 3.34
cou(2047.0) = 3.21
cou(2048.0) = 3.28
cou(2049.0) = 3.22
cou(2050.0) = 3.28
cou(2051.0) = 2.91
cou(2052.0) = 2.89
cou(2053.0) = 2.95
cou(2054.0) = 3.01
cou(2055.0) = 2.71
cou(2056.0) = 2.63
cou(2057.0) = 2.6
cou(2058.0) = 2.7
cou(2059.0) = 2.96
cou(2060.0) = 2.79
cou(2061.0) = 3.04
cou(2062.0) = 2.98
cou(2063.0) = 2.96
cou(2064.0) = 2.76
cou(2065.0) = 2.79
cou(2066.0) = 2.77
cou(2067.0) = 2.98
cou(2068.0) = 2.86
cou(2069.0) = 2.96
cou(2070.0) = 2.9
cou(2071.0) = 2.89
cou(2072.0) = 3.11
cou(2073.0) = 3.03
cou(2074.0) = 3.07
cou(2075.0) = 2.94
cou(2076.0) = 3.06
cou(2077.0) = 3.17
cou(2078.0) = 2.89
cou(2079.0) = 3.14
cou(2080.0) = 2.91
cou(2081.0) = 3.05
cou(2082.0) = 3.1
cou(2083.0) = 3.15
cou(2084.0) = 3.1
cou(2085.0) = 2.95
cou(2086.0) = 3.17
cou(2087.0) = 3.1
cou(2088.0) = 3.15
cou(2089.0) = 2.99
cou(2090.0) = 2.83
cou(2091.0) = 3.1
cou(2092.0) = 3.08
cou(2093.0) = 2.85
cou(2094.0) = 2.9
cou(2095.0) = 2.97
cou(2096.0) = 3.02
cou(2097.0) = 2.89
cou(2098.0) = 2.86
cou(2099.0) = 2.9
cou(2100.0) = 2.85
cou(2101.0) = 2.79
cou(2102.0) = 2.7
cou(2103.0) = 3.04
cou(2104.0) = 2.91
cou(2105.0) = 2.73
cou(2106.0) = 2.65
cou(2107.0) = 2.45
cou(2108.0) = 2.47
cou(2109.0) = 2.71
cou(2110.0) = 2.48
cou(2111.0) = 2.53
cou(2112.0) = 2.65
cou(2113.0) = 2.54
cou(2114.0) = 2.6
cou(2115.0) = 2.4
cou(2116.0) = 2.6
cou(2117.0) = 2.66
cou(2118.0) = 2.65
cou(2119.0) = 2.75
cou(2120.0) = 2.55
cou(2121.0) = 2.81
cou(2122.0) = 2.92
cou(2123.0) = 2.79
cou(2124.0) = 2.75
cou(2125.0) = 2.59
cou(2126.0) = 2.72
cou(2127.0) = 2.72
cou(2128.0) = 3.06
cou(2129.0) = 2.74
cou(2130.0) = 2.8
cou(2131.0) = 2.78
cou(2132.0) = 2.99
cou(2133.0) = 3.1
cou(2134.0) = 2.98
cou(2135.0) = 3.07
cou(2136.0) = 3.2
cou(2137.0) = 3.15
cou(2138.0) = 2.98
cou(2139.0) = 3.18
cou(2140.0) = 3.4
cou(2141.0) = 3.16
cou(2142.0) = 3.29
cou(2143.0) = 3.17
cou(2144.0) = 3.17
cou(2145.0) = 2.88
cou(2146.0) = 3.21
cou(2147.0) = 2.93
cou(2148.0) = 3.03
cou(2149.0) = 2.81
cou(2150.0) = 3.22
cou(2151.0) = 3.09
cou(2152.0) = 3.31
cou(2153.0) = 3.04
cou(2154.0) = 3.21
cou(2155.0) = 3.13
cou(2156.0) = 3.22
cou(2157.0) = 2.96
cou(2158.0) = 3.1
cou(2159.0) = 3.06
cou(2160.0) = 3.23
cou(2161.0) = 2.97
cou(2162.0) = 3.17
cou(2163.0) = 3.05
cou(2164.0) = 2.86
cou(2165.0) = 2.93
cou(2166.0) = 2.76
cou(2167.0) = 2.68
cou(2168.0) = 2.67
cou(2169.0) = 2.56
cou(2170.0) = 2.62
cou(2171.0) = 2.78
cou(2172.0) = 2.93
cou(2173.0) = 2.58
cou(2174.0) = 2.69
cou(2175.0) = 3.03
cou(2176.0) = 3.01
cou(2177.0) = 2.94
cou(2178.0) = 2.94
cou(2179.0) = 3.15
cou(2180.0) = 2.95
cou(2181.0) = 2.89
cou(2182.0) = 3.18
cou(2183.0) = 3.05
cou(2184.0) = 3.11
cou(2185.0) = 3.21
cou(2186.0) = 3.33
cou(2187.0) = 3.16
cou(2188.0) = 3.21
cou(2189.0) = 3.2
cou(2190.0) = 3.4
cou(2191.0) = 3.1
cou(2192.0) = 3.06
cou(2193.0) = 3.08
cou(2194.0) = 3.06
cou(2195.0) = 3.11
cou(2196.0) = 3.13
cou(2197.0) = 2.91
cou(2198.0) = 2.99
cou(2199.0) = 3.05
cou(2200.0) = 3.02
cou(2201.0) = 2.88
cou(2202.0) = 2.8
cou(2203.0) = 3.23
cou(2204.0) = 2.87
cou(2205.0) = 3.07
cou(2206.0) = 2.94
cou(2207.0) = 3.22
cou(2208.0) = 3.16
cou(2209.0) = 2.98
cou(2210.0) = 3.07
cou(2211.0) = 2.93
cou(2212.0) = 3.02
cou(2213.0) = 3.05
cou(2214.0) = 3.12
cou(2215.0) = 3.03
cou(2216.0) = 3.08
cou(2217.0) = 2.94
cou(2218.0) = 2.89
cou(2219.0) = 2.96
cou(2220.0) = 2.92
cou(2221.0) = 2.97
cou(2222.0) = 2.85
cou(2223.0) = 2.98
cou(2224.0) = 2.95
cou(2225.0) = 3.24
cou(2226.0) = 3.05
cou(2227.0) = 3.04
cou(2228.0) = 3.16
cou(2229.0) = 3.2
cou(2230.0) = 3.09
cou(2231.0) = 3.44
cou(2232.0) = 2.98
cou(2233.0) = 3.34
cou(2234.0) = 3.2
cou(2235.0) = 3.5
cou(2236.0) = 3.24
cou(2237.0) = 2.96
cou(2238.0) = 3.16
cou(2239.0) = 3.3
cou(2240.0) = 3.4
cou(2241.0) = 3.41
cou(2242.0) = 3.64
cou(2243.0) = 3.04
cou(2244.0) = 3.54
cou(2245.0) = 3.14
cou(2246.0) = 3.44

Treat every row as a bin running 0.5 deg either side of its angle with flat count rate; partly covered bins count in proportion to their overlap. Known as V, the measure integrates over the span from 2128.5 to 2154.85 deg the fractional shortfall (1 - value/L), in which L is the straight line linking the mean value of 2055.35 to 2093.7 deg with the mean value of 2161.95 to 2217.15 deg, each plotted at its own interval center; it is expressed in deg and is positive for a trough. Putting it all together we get -0.8 deg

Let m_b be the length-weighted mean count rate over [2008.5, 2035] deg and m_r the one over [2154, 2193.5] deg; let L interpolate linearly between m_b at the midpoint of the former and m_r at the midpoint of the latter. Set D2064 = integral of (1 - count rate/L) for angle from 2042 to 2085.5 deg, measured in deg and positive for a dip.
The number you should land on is 1.9 deg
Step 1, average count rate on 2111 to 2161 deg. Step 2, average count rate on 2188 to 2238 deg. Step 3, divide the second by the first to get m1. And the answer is 1.04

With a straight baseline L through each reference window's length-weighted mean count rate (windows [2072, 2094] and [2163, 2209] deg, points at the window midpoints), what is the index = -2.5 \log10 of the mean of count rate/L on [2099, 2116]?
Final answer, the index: 0.14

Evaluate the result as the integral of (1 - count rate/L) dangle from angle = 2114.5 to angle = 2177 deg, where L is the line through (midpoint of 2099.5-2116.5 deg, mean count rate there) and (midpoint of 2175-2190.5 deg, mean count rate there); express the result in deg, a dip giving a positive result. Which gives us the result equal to -1.1 deg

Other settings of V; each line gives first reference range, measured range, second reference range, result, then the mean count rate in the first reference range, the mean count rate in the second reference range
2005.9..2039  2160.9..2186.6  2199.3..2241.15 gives 1.54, 3.2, 3.08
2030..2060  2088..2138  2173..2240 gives 4.78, 3.13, 3.07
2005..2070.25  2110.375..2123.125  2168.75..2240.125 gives 1.81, 3.11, 3.05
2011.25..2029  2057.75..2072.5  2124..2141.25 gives 0.95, 3.19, 2.97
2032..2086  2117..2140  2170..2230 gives 1.21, 3.06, 3.03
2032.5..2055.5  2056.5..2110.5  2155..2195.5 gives 3.96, 3.2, 3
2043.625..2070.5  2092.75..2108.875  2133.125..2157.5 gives 1.22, 2.96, 3.12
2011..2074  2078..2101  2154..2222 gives 0.55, 3.1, 3.01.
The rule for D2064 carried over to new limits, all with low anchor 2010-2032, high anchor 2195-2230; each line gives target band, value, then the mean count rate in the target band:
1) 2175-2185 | 0.1 deg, 3.03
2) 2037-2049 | -0.4 deg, 3.26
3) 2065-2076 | 0.7 deg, 2.95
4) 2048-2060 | 0.9 deg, 2.91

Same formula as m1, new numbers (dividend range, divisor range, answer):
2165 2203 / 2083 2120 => 1.06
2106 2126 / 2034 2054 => 0.82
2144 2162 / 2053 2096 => 1.04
